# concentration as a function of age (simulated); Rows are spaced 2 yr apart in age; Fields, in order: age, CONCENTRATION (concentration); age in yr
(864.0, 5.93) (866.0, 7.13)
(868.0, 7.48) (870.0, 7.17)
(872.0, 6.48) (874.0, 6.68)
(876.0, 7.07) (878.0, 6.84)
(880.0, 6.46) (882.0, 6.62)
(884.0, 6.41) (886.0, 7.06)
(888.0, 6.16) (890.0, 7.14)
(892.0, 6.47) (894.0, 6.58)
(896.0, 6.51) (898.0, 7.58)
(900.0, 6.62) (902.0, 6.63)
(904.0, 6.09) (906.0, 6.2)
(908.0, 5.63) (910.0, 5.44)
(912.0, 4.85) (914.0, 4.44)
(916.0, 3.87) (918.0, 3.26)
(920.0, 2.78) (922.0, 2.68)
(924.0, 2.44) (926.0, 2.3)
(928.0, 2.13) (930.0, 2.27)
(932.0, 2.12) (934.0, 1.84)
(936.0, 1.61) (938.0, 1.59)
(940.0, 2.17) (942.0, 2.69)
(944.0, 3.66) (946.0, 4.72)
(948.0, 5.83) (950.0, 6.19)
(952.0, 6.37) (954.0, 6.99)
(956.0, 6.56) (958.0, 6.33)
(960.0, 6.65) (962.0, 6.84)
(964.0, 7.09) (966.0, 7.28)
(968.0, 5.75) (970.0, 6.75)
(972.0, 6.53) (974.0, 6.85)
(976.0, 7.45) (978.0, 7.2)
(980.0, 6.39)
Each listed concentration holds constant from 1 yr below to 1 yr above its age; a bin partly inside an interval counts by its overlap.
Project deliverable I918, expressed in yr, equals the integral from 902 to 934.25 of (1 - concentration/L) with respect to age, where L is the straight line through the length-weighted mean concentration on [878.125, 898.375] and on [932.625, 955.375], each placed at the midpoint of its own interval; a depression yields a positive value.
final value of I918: 9.6 yr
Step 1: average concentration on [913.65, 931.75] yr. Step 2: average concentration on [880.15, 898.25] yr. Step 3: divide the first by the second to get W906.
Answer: 0.42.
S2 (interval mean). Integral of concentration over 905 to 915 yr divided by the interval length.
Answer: 5.31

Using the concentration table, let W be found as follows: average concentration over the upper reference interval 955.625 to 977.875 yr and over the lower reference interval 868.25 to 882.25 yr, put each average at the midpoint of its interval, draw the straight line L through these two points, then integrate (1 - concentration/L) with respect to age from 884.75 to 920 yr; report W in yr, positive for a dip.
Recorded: 5.0 yr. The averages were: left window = 6.81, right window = 6.76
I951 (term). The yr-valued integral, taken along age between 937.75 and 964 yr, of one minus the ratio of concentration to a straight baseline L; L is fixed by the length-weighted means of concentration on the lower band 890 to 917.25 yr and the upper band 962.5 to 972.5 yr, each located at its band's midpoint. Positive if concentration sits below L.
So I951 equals 4.93 yr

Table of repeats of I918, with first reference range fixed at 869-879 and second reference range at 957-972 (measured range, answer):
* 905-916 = 2.59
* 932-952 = 9.69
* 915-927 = 6.87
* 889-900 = -0.05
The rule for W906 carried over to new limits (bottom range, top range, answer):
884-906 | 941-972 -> 0.90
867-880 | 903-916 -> 0.77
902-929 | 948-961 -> 1.57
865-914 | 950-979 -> 1.04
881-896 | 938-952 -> 0.63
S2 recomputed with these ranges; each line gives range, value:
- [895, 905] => 6.69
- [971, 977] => 6.94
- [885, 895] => 6.68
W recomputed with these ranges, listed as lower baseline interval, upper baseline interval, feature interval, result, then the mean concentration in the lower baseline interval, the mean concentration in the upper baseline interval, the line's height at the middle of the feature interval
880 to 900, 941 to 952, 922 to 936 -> 8.34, 6.71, 4.78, 5.37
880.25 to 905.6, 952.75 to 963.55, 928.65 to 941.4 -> 9.00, 6.64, 6.69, 6.67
